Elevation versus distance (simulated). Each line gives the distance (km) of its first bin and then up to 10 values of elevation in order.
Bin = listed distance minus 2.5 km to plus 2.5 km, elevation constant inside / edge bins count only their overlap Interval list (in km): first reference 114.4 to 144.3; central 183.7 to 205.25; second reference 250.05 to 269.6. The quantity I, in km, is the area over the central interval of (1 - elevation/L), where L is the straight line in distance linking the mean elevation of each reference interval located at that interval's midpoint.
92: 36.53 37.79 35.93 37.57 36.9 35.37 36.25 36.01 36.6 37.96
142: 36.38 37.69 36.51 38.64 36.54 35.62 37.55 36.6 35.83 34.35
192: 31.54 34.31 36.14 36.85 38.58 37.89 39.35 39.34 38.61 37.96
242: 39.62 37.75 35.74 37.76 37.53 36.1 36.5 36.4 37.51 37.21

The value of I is 1.40 km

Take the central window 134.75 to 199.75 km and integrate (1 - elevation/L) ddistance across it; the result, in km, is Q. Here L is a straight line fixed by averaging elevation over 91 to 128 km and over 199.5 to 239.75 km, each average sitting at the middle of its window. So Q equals 2.2 km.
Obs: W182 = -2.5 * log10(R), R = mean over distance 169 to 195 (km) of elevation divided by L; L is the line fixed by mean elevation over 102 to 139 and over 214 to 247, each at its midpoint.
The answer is 0.08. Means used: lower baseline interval 36.6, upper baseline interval 38.7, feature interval 35.2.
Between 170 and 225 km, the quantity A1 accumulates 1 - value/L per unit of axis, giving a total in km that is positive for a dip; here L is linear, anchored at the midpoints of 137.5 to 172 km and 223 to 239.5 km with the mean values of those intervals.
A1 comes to 2.4 km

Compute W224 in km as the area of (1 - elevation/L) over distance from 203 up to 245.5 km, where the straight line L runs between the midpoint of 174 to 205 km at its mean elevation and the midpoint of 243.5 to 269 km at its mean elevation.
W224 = -2.82 km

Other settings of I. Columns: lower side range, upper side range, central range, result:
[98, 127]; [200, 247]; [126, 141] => -0.04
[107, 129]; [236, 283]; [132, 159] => -0.63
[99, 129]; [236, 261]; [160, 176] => 0.15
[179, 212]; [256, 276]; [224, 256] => -1.71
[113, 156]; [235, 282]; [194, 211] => 0.51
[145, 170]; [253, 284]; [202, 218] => -0.24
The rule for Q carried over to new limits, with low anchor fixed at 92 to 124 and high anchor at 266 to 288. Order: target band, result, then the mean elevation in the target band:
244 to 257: -0.1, 37.1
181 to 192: 0.8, 34.2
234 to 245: -0.6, 38.7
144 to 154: -0.1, 37.1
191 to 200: 0.8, 33.3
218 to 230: -0.8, 39.1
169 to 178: -0.1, 37.1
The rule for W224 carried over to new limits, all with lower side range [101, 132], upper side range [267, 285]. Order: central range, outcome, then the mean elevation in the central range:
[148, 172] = -0.32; 37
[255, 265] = -0.24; 37.6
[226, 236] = -0.59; 38.8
